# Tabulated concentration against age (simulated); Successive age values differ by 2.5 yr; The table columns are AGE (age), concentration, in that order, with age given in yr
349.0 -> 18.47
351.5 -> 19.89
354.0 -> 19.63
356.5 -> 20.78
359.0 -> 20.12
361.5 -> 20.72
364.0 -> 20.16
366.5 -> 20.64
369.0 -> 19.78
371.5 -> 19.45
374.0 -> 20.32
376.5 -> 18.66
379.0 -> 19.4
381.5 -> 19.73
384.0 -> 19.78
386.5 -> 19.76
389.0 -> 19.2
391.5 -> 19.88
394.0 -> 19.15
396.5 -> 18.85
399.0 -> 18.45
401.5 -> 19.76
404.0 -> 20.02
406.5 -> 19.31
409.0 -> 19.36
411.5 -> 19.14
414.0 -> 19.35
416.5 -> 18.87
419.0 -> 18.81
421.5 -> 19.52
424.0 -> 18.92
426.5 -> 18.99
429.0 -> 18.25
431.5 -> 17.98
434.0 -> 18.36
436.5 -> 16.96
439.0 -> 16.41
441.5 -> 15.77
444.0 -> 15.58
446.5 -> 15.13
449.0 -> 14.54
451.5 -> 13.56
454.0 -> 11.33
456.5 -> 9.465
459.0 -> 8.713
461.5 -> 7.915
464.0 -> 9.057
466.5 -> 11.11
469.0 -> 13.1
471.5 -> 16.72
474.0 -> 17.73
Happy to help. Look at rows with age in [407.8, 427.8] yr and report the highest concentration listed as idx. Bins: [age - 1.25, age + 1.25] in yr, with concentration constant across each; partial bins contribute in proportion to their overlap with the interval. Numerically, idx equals 19.52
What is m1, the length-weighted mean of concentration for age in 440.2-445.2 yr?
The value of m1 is 15.7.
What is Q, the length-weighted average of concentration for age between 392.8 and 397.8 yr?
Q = 19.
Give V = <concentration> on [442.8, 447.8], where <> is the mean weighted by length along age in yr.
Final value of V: 15.3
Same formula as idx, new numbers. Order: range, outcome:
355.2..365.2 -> 20.78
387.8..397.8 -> 19.88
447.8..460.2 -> 14.54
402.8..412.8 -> 20.02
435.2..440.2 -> 16.96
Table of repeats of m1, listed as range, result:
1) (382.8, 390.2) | 19.6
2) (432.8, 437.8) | 17.6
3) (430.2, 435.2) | 18.2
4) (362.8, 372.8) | 20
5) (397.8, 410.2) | 19.4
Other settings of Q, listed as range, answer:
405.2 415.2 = 19.3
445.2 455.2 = 13.7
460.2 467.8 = 9.38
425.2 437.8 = 18.1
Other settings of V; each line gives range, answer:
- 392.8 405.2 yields 19.2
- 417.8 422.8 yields 19.2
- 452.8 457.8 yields 10.4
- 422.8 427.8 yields 18.9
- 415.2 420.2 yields 18.8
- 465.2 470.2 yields 12.1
